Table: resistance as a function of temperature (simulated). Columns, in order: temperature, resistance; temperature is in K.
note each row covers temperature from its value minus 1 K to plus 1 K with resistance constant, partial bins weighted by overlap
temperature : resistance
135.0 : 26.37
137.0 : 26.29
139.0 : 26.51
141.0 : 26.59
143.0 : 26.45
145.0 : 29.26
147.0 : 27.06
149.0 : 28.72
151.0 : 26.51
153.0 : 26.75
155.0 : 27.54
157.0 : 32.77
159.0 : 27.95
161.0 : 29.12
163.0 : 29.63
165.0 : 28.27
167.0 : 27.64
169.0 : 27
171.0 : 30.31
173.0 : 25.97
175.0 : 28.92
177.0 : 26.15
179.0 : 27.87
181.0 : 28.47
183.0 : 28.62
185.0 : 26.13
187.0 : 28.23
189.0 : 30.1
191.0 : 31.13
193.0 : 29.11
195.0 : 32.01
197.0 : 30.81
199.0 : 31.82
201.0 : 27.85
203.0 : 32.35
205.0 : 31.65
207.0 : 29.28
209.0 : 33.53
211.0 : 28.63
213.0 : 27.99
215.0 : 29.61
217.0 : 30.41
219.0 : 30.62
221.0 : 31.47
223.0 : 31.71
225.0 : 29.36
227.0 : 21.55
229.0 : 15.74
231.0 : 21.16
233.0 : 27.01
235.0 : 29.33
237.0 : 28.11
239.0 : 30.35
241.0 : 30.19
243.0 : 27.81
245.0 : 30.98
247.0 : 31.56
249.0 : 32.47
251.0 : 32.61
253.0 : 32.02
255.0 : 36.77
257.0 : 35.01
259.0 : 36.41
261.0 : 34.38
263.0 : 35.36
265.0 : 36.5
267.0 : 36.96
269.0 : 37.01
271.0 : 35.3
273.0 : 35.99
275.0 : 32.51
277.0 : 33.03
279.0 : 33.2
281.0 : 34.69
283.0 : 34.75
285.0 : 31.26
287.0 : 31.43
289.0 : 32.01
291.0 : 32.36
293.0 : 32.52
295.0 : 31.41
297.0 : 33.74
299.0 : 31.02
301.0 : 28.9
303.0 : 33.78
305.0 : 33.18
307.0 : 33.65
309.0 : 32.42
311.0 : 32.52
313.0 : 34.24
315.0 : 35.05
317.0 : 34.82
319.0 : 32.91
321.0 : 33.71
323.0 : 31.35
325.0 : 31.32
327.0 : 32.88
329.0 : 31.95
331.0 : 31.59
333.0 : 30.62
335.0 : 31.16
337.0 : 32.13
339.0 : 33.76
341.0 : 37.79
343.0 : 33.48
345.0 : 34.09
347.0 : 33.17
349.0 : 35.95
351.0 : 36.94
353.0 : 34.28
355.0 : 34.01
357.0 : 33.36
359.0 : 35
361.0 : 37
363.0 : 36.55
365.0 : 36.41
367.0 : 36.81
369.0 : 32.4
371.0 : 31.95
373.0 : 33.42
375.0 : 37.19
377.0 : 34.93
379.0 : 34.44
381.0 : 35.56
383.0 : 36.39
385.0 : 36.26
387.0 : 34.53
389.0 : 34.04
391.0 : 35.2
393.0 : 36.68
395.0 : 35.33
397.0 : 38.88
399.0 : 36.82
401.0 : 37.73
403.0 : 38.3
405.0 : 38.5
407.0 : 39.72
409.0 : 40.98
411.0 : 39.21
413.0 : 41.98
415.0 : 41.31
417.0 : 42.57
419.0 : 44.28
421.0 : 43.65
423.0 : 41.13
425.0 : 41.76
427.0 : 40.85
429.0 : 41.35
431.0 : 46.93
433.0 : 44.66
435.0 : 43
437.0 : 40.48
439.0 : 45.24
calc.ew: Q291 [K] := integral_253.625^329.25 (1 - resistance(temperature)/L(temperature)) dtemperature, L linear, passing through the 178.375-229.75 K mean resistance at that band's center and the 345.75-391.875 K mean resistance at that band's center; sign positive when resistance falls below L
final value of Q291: -3.2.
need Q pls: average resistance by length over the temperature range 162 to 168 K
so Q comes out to 28.5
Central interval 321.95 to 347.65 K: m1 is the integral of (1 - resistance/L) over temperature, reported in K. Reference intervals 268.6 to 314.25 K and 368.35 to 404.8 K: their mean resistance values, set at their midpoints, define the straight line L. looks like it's 1.1 K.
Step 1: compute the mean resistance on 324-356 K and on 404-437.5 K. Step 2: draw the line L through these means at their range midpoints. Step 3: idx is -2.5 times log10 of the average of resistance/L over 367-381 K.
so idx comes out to 0.08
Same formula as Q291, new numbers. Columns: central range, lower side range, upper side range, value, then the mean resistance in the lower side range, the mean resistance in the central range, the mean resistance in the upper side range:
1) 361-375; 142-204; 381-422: 0.8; 28.7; 34.9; 38.5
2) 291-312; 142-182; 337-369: 0.5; 28.1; 32.3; 35.1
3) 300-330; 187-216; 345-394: 0.6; 30.3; 32.8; 35.1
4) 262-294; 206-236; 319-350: -3.9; 27.8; 34.1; 33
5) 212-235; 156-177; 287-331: 2.4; 28.6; 27.1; 32.6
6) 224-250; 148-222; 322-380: 2.9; 29.2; 27.4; 34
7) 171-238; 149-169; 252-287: 5.0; 28.4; 28.6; 34.7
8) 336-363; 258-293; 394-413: 1.5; 34.3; 34.8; 38.6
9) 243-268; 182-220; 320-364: -2.0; 30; 34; 33.7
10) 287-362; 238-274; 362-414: 4.2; 33.8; 33.2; 36.5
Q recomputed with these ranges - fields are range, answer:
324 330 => 32.1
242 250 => 30.7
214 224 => 30.8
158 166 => 28.7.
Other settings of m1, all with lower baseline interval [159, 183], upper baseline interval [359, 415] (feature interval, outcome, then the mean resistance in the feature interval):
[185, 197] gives -0.4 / 29.8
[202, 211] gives -0.6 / 31.4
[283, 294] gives 0.2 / 32.2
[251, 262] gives -1.1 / 34.7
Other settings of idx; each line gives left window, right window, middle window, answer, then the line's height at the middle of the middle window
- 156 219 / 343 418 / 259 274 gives -0.12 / 32.2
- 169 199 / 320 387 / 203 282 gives -0.02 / 30.7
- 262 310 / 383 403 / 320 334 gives 0.09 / 34.5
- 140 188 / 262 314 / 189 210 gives -0.05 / 29.6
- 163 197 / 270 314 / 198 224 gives -0.03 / 29.8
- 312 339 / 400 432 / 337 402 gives 0.05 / 36.8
